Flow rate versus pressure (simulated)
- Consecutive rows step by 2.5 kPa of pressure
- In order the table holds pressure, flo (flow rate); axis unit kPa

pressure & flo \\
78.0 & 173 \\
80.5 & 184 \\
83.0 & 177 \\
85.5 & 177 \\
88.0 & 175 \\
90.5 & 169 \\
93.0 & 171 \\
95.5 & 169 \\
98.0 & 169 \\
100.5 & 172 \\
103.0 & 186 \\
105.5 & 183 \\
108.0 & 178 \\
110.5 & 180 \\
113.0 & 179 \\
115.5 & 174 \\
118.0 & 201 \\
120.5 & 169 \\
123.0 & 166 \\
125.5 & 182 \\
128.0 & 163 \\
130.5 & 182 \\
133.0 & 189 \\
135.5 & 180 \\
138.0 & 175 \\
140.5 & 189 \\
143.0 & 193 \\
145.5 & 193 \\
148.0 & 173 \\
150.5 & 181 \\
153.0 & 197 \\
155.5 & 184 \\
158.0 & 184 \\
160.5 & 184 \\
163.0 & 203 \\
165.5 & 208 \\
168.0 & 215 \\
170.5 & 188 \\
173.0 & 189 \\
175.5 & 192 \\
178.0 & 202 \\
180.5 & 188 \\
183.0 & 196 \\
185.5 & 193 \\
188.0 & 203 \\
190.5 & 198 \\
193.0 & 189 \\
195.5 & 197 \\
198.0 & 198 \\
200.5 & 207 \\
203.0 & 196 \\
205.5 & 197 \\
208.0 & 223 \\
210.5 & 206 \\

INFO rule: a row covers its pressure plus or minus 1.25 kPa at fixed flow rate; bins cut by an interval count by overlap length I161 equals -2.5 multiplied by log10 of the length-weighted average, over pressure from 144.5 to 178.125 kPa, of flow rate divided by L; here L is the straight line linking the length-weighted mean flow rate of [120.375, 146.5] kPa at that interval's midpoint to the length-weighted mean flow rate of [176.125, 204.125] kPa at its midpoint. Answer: -0.02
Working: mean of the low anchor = 180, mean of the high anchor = 197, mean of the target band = 192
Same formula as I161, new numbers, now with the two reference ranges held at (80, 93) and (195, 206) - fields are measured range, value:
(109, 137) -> 0.03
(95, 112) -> 0.01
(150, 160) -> 0.02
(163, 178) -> -0.03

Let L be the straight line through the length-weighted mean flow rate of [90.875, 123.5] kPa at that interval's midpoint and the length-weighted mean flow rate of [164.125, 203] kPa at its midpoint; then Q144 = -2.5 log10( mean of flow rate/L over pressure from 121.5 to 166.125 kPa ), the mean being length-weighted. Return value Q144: 0.01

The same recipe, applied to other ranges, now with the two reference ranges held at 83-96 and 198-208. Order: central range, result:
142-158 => 0.01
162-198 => 0.00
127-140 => 0.03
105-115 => -0.01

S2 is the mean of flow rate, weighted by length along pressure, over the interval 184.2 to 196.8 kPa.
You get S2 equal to 196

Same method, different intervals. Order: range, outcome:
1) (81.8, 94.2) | 174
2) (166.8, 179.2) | 197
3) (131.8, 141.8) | 183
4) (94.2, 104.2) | 174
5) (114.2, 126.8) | 178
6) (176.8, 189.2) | 196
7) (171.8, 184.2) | 193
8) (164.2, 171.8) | 204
